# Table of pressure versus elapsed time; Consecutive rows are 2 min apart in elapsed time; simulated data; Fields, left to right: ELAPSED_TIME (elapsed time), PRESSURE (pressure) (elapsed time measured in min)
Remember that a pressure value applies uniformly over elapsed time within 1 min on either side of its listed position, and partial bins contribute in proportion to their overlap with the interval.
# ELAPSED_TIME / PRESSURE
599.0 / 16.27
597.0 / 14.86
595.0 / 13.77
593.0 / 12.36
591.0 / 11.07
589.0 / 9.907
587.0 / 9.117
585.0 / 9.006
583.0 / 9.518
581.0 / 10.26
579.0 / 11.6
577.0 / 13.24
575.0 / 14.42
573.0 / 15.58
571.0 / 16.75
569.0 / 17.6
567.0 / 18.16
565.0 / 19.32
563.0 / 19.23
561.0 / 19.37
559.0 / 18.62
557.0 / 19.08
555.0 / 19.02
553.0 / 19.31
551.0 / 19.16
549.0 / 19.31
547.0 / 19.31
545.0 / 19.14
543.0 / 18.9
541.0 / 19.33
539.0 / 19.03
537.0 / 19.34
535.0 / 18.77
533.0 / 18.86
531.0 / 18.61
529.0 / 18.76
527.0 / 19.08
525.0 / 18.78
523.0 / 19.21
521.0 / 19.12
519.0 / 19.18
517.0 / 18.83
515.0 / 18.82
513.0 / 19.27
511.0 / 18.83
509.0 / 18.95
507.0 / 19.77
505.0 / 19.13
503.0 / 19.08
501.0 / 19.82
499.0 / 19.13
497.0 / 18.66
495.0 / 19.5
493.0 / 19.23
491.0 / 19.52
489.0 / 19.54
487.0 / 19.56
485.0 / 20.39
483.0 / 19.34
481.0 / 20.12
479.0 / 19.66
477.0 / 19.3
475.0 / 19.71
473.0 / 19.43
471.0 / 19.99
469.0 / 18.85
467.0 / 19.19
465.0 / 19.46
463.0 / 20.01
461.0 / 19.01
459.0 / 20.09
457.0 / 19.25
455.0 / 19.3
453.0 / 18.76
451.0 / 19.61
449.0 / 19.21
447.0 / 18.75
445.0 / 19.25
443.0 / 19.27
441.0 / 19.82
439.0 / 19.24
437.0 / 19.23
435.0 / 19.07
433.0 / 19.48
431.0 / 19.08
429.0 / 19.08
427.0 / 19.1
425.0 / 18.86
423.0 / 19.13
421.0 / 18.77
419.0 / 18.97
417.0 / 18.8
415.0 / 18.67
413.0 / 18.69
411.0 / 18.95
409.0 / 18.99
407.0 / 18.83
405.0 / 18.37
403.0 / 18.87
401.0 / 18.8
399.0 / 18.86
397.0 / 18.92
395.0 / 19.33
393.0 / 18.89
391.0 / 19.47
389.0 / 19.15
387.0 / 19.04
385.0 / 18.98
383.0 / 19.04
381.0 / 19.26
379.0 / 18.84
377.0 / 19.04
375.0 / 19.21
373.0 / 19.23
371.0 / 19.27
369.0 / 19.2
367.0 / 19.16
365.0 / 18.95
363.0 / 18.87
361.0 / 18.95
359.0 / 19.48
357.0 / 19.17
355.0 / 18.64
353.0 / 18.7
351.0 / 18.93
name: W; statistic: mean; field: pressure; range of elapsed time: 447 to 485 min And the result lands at 19.5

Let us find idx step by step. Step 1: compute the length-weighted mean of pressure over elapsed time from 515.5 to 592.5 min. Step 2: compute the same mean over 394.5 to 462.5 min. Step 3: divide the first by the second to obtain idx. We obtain 0.9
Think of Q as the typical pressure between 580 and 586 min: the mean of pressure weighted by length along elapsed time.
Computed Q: 9.59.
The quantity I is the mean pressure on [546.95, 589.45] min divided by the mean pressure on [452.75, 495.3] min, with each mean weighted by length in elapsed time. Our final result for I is 0.81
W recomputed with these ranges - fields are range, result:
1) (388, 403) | 19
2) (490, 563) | 19.1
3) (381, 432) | 19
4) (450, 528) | 19.3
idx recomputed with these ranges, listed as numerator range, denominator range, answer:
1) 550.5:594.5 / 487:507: 0.78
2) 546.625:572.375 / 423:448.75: 0.98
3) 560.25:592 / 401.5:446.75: 0.73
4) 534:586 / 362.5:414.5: 0.90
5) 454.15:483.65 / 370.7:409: 1.03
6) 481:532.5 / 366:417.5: 1.01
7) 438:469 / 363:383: 1.01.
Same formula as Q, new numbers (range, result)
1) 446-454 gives 19.1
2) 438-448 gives 19.3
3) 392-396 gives 19.1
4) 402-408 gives 18.7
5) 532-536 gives 18.8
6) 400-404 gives 18.8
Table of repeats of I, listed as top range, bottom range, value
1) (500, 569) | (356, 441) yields 1.00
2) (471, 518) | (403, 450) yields 1.02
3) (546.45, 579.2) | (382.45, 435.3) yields 0.93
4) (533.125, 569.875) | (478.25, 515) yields 0.98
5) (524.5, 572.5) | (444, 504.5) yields 0.97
